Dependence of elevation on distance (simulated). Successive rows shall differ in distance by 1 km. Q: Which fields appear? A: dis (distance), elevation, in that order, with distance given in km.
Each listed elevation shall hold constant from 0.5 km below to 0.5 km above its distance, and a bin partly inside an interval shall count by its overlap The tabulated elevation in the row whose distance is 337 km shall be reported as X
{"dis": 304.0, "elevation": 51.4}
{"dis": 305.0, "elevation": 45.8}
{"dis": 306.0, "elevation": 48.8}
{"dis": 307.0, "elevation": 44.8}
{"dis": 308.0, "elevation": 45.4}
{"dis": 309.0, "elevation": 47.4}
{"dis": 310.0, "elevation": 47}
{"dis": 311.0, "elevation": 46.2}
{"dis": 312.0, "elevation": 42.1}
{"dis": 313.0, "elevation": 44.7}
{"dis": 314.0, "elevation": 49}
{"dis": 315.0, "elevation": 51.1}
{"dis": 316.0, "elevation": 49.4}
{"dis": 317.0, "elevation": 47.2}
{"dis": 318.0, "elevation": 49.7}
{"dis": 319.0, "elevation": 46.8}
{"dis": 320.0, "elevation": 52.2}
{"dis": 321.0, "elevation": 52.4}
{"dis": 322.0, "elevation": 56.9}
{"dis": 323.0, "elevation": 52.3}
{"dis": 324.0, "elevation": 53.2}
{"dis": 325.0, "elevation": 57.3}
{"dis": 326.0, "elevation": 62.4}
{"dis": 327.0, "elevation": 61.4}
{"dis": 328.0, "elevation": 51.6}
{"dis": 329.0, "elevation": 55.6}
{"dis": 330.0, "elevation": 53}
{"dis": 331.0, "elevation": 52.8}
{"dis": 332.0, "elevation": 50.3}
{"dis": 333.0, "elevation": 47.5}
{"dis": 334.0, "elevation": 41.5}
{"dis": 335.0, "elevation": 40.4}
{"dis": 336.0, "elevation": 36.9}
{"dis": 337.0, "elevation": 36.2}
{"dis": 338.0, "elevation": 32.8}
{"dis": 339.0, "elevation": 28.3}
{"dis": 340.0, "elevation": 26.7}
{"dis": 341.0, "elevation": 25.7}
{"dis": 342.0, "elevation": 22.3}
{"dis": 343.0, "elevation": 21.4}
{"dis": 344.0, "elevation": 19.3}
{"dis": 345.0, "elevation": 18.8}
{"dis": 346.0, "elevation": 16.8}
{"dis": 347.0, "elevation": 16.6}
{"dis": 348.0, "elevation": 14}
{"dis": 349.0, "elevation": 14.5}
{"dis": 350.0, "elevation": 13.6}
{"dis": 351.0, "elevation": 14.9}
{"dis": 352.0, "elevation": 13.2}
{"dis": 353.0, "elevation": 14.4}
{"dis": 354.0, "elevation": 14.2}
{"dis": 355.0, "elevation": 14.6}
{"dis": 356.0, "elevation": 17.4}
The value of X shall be 36.2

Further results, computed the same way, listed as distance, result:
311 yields 46.2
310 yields 47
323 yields 52.3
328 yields 51.6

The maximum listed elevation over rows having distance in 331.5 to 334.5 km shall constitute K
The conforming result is 50.3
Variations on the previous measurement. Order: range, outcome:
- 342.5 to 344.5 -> 21.4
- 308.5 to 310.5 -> 47.4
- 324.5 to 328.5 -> 62.4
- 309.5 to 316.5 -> 51.1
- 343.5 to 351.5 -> 19.3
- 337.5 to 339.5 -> 32.8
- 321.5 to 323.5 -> 56.9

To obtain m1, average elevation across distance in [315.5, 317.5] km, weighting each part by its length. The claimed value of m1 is 48.3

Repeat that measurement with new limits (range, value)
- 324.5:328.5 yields 58.2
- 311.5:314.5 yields 45.3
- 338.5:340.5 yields 27.5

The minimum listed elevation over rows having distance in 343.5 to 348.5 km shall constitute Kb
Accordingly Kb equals 14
